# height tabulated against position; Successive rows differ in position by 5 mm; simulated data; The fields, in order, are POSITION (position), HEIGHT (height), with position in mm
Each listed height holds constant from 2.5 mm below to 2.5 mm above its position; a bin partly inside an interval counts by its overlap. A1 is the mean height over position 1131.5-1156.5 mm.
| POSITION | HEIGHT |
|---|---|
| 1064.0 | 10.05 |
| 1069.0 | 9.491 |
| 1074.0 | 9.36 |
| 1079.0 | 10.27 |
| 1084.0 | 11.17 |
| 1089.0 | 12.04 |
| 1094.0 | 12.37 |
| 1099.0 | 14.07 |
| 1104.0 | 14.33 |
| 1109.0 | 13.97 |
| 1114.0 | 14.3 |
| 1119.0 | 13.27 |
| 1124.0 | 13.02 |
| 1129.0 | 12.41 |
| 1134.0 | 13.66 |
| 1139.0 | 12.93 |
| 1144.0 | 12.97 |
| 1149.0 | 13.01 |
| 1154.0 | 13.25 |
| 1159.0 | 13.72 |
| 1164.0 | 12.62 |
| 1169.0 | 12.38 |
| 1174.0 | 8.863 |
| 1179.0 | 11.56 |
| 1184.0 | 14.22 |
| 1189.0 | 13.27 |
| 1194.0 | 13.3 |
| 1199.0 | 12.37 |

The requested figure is 13.2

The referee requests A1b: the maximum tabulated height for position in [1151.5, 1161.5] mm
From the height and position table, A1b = 13.72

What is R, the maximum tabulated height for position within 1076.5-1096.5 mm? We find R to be 12.37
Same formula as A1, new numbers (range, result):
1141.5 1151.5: 13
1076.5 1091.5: 11.2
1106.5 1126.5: 13.6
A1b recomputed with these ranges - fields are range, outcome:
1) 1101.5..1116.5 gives 14.33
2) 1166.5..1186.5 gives 14.22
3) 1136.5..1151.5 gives 13.01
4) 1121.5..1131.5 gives 13.02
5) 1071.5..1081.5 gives 10.27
